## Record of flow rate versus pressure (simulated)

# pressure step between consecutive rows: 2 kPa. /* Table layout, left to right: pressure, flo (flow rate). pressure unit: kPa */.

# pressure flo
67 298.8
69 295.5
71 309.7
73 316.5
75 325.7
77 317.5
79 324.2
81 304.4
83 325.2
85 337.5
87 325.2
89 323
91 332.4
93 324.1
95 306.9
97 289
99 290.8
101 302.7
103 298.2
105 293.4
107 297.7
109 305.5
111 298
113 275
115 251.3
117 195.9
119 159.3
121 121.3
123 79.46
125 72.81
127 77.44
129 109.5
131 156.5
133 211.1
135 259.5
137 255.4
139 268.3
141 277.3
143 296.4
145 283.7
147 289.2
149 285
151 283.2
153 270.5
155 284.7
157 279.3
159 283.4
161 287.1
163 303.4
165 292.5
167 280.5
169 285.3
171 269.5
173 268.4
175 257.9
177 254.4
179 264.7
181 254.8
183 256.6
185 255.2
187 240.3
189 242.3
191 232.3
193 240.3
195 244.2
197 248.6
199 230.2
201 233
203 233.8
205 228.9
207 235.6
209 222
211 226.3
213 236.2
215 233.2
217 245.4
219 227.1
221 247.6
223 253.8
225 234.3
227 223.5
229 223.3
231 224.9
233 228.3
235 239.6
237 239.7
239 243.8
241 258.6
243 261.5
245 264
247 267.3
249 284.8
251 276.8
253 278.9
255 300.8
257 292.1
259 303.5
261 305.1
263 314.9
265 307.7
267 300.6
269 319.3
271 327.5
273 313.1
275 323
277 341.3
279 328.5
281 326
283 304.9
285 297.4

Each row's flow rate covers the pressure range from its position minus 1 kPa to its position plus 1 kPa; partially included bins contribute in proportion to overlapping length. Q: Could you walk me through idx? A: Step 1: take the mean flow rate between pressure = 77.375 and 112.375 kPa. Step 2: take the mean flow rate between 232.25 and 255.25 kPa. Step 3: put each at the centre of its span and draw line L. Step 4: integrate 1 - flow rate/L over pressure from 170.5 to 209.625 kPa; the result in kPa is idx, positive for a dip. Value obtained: 4.7 kPa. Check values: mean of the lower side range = 310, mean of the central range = 246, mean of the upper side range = 261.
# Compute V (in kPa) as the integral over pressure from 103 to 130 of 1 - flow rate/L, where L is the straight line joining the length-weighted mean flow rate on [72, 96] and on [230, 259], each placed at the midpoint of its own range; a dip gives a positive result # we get 9.74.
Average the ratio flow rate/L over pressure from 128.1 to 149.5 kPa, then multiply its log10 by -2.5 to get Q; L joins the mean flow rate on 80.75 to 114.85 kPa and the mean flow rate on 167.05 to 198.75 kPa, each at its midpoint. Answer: 0.15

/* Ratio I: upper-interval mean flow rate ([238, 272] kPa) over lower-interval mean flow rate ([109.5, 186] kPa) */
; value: 1.20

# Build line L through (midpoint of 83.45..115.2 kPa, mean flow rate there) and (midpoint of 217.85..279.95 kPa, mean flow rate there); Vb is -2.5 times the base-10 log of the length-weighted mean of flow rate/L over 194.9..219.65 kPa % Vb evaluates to 0.210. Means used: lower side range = 305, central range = 234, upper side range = 276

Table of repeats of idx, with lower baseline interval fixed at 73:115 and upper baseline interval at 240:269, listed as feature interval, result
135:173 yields 2.5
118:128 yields 6.7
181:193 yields 2.1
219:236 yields 3.4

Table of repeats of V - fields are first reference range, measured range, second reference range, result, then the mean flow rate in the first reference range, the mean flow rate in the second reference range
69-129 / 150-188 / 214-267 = -1.2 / 266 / 262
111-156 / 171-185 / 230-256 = -1.5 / 218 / 259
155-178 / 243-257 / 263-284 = 1.4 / 279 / 319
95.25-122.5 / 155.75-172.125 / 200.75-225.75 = -2.6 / 258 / 235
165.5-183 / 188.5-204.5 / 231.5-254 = 1.6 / 267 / 258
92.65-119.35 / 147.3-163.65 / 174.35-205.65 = -1.6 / 279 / 245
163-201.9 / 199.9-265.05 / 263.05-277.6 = 8.6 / 257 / 318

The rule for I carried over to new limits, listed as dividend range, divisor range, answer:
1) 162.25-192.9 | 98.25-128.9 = 1.21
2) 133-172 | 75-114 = 0.90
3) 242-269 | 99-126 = 1.27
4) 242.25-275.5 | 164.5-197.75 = 1.15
